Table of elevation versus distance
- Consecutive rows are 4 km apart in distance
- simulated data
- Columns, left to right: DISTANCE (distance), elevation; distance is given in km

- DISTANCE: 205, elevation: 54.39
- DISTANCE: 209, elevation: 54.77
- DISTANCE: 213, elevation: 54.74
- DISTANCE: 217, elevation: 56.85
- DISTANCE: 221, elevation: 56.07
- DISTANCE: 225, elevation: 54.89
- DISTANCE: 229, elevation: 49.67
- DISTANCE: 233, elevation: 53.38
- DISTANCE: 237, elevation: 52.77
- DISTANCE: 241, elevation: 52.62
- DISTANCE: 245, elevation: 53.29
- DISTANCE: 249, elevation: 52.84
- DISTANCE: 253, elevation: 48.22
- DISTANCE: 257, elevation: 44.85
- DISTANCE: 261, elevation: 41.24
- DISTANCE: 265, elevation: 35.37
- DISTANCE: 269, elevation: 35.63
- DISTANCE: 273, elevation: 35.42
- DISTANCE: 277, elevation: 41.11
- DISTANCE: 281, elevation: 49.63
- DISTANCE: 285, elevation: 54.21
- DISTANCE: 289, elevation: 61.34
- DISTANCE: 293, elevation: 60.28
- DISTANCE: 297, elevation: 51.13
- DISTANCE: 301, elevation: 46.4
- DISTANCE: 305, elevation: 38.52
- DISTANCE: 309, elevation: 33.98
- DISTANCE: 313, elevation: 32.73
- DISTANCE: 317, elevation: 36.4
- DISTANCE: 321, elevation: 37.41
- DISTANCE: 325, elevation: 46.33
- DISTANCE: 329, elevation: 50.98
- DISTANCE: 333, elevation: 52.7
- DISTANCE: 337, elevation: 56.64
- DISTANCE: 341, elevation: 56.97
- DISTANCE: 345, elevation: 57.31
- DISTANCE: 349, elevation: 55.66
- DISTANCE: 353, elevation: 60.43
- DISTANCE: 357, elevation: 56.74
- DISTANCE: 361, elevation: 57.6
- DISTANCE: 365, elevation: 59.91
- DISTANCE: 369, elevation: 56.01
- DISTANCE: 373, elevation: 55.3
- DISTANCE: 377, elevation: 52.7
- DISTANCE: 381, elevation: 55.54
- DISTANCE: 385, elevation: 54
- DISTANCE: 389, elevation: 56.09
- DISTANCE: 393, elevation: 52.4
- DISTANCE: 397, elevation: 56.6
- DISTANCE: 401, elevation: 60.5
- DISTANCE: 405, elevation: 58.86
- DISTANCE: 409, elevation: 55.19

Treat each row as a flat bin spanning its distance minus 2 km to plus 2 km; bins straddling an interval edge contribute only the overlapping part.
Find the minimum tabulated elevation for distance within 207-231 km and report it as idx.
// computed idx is 49.67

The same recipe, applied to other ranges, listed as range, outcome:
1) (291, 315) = 32.73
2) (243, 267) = 35.37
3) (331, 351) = 52.7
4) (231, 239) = 52.77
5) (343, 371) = 55.66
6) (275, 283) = 41.11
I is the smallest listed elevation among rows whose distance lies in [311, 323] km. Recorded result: 32.73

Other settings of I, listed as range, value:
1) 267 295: 35.42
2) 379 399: 52.4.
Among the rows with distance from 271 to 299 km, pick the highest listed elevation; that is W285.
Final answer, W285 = 61.34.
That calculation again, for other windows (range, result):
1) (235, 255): 53.29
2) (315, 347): 57.31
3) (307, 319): 36.4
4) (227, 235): 53.38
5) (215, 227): 56.85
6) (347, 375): 60.43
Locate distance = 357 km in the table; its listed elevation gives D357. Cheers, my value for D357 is 56.74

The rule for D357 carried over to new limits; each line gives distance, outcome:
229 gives 49.67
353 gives 60.43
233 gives 53.38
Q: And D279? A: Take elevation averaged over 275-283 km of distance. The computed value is 45.4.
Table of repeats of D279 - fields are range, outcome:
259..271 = 37.4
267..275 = 35.5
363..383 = 55.9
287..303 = 54.8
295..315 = 40.6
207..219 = 55.5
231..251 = 53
